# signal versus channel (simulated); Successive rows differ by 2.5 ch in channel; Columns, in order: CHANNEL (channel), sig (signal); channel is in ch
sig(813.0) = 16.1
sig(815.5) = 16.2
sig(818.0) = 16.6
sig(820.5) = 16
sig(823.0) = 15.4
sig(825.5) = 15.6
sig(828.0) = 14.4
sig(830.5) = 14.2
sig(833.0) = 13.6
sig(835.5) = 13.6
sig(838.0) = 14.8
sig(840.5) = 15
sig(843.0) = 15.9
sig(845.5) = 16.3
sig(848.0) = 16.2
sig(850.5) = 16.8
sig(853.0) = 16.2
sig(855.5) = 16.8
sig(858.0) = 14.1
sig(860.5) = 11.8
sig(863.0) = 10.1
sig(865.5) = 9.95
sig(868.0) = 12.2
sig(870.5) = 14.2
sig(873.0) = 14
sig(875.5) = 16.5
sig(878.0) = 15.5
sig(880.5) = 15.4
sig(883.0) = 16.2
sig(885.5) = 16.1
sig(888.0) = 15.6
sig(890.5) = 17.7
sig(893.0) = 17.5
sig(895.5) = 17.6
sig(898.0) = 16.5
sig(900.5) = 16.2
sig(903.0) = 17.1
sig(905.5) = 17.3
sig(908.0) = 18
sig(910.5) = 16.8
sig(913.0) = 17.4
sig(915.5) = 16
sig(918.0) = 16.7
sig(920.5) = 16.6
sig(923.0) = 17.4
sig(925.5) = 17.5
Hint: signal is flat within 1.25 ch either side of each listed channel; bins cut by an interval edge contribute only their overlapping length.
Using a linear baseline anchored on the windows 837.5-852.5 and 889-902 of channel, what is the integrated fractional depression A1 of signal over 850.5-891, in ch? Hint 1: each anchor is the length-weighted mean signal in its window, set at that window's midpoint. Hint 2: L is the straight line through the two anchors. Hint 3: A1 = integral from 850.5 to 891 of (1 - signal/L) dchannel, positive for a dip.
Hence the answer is 4.8 ch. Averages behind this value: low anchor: 15.9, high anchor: 17.1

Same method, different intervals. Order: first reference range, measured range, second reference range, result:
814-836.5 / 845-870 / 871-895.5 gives 2.6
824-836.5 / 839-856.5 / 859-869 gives -4.9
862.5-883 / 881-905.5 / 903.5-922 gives -2.1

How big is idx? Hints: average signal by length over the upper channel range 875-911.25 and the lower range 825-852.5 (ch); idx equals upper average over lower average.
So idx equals 1.1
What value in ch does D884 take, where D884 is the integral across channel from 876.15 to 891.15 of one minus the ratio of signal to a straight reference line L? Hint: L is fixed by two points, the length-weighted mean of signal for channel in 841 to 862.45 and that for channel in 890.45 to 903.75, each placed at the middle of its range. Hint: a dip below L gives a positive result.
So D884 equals 0.5 ch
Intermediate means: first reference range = 15.3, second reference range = 17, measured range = 16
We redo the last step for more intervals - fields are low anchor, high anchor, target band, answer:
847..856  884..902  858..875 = 4.3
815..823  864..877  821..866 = 0.7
